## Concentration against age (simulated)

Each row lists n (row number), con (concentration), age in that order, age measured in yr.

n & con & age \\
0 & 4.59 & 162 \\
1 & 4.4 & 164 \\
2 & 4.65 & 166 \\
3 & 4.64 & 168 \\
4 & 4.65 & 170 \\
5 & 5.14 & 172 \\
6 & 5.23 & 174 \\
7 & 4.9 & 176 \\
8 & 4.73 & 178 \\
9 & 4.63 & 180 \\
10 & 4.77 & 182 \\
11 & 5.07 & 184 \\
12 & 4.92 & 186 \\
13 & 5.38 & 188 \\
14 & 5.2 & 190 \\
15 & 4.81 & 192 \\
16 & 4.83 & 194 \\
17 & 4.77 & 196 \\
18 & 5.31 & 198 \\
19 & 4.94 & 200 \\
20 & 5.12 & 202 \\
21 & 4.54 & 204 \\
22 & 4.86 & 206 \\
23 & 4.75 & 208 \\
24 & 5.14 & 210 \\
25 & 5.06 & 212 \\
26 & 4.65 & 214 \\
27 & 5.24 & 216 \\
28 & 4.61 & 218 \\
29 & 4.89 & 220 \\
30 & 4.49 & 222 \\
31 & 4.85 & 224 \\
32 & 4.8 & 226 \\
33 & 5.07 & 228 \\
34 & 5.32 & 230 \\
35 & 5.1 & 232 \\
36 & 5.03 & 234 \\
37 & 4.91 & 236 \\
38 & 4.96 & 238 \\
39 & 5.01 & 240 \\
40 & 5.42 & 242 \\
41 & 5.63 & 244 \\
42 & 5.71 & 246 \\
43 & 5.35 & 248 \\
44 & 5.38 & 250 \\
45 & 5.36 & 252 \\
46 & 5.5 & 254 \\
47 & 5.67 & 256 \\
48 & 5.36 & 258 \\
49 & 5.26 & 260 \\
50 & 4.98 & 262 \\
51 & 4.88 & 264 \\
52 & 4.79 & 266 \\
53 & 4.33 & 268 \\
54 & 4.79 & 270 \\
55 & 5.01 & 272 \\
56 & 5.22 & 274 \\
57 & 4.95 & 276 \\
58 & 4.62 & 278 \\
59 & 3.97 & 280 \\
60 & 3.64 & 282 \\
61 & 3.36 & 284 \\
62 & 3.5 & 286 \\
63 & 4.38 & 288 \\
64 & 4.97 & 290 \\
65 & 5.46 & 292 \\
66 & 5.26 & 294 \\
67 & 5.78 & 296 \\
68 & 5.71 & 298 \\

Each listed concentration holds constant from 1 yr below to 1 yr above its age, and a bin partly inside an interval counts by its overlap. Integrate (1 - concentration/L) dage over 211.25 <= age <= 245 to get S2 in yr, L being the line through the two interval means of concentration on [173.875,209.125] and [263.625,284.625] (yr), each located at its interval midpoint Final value -1.9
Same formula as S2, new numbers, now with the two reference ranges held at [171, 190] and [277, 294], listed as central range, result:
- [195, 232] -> -1.15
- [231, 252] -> -3.07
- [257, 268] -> -1.33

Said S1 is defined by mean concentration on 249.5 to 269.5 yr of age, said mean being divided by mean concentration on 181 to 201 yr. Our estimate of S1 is 1.0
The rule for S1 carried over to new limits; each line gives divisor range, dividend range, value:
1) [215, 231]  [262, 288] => 0.90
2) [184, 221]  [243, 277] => 1.05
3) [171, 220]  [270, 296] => 0.93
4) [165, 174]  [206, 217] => 1.03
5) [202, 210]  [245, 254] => 1.13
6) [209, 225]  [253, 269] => 1.05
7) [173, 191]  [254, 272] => 1.01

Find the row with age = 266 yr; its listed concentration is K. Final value 4.79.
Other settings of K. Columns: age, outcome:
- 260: 5.26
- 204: 4.54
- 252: 5.36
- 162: 4.59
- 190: 5.2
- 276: 4.95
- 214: 4.65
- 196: 4.77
